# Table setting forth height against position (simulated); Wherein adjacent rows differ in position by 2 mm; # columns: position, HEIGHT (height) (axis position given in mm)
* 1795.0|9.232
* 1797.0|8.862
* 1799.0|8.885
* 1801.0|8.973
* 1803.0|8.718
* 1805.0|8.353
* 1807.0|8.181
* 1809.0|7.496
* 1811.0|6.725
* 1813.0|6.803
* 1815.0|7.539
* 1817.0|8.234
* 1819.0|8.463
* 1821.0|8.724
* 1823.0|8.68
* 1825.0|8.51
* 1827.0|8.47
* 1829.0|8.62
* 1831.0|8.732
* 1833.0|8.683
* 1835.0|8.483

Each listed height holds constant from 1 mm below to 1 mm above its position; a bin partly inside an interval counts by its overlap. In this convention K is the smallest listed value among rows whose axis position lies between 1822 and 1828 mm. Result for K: 8.47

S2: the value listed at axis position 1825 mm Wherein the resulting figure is 8.51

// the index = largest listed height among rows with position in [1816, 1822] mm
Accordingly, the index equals 8.724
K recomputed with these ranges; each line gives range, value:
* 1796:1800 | 8.862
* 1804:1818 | 6.725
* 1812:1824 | 6.803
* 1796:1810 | 7.496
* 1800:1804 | 8.718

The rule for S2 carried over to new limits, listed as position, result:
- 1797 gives 8.862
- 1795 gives 9.232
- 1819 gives 8.463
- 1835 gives 8.483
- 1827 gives 8.47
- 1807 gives 8.181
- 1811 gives 6.725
